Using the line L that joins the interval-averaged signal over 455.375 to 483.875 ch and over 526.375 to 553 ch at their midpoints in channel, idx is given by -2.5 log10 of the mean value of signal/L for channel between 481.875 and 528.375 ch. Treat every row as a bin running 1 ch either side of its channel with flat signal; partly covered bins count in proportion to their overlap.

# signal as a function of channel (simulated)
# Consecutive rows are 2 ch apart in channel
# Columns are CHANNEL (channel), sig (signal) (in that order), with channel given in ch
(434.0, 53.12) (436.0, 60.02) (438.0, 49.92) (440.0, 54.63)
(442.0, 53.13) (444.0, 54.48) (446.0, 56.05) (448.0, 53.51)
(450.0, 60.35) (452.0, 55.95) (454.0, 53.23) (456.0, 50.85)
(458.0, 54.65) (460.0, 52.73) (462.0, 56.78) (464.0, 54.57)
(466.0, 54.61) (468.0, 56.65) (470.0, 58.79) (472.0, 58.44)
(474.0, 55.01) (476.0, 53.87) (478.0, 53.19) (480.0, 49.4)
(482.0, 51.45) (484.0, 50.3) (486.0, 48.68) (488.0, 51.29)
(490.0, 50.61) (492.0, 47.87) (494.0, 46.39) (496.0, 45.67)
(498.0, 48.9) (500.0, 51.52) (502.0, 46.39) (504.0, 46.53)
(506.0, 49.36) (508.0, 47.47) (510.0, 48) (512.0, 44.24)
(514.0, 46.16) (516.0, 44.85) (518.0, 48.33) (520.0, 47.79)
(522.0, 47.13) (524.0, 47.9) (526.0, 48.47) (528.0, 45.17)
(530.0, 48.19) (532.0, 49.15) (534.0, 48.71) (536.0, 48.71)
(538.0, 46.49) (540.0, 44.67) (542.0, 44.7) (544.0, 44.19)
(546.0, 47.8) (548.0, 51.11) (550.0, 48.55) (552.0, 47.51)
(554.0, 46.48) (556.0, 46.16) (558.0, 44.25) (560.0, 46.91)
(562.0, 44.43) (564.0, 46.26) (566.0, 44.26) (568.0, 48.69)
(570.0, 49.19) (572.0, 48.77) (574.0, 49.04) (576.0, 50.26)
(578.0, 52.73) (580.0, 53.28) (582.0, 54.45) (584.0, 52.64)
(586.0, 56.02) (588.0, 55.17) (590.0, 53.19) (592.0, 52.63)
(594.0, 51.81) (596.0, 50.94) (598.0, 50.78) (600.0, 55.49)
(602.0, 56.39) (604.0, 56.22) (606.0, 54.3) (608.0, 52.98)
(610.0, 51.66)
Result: 0.06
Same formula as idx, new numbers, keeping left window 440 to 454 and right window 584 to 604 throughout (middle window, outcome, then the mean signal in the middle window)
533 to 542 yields 0.16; 46.9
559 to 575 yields 0.15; 47.2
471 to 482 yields 0.03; 53.8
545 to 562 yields 0.15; 47.2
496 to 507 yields 0.14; 48.3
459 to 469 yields 0.00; 55.1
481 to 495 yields 0.11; 49.5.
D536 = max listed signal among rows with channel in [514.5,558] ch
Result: 51.11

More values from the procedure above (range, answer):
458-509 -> 58.79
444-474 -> 60.35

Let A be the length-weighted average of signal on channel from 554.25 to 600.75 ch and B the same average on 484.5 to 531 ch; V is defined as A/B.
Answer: 1.1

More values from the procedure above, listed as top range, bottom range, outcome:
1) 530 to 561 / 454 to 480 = 0.86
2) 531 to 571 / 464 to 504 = 0.91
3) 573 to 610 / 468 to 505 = 1.04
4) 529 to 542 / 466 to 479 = 0.85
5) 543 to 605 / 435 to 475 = 0.91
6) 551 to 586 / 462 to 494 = 0.92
